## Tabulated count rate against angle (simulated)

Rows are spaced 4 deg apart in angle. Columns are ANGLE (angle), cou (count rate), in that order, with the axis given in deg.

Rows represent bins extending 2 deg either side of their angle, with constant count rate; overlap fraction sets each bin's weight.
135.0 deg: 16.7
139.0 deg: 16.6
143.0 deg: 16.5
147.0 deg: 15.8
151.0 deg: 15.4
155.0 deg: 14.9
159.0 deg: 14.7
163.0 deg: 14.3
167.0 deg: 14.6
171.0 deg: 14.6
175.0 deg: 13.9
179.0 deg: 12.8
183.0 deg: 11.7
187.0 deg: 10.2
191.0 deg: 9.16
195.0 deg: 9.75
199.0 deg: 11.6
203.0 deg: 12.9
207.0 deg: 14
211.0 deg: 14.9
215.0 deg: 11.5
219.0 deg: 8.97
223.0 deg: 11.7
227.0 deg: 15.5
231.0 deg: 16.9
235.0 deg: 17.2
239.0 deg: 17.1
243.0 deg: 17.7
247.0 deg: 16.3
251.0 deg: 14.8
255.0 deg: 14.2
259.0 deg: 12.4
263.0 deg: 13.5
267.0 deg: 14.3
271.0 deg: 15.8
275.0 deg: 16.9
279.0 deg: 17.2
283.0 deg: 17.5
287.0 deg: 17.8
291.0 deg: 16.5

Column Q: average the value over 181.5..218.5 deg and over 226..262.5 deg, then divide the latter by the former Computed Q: 1.3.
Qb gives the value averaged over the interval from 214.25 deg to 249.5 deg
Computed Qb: 14.9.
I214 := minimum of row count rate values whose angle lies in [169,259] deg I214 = 8.97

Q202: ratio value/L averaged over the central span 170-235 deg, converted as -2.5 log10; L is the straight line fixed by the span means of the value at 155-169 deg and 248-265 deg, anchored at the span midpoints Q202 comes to 0.13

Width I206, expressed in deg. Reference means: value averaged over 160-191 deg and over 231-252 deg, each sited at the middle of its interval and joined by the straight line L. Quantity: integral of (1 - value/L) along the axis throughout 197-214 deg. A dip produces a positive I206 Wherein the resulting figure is 1.67 deg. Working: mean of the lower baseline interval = 12.9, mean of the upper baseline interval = 16.7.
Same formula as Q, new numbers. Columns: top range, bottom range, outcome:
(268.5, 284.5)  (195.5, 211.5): 1.30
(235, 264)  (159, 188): 1.15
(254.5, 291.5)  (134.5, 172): 1.02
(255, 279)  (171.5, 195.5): 1.28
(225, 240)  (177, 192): 1.50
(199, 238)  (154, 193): 1.05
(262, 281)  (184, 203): 1.48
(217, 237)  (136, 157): 0.88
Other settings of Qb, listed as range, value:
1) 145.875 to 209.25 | 13.1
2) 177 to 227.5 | 11.8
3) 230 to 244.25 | 17.2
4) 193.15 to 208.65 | 12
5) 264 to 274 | 15.1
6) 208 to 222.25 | 11.9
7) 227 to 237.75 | 16.8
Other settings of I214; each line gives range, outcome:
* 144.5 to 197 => 9.16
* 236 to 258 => 14.2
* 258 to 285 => 12.4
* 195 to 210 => 9.75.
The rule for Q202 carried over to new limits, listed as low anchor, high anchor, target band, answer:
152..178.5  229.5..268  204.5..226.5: 0.21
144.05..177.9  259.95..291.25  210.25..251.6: 0.06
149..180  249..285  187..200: 0.41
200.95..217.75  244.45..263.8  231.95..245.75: -0.23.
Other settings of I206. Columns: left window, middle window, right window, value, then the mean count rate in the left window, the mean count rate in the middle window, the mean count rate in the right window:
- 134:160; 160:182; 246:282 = 2.4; 15.8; 14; 15.1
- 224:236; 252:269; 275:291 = 3.1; 16.1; 13.7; 17.3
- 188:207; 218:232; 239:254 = 0.8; 11.1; 13.3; 16.2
